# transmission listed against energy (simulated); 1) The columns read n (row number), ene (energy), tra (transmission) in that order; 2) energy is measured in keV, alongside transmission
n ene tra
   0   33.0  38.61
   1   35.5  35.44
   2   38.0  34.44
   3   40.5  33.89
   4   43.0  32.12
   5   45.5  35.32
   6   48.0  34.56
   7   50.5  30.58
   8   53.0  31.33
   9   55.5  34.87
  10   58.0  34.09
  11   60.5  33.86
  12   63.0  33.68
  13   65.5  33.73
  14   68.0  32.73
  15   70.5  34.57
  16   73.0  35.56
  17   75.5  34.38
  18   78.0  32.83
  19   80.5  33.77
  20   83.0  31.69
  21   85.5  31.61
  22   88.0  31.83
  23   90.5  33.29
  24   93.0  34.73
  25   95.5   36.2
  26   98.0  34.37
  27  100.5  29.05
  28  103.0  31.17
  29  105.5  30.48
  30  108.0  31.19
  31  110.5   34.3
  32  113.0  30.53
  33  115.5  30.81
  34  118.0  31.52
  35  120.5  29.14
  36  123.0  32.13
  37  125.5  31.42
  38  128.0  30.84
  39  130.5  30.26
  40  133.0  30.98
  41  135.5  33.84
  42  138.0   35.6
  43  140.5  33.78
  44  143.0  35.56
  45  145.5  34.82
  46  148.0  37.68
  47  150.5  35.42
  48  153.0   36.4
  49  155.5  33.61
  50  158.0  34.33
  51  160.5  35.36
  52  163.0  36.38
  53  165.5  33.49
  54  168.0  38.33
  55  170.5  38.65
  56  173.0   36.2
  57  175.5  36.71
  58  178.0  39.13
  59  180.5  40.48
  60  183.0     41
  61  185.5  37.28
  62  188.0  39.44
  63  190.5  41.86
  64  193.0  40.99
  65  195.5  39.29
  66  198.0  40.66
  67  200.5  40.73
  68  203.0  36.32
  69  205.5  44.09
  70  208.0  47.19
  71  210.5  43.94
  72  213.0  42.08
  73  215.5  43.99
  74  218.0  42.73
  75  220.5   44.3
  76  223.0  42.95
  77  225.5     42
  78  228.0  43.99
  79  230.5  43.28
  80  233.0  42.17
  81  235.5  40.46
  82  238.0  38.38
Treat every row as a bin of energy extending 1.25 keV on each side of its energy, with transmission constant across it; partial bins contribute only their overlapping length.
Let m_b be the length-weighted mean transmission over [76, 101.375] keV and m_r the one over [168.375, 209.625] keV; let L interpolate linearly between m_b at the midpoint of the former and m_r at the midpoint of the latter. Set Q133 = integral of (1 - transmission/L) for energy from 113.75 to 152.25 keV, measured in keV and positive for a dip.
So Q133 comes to 3.4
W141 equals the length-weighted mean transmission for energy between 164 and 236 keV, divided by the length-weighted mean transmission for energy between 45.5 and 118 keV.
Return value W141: 1.24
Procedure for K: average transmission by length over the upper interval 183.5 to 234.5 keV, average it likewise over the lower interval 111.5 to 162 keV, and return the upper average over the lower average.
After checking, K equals 1.26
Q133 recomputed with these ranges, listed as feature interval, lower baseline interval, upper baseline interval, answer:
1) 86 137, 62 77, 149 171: 4.3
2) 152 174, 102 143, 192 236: 0.4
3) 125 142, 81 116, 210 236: 1.4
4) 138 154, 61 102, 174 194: 0.7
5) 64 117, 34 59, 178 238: 4.5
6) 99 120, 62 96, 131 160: 1.8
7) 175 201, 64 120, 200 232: 0.5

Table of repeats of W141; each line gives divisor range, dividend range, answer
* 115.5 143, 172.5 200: 1.23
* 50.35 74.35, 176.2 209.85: 1.21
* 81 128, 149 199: 1.18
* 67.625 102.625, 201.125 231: 1.29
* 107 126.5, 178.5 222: 1.32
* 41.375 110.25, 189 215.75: 1.26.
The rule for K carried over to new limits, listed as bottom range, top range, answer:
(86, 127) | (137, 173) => 1.12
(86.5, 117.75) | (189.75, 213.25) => 1.29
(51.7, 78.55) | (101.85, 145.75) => 0.95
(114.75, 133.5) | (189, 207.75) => 1.32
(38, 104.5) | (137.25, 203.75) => 1.12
